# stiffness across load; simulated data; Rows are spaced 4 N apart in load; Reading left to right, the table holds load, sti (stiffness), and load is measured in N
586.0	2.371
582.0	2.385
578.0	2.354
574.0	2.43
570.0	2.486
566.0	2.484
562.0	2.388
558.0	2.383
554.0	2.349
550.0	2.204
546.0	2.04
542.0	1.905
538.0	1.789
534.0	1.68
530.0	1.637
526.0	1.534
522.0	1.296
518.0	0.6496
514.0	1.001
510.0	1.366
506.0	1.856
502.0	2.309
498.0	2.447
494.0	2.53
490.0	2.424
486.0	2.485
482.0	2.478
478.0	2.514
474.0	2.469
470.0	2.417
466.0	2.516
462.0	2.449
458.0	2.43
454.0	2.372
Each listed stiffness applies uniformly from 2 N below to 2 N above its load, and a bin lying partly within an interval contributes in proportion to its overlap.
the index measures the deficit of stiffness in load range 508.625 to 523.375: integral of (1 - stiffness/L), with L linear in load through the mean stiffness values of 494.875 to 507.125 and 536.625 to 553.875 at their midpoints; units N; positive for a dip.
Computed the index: 7.6 N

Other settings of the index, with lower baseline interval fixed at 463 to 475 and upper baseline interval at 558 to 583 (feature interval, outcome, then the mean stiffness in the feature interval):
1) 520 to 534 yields 5.3 N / 1.52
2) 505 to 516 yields 4.9 N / 1.37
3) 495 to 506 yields 0.7 N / 2.3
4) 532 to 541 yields 2.5 N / 1.75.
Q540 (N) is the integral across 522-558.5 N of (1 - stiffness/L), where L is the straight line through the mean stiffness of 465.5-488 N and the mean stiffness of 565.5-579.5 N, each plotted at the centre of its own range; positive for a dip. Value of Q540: 8.3 N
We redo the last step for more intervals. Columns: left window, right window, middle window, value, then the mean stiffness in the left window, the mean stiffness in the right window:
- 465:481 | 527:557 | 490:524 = 7.8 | 2.48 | 1.94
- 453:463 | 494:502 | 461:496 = -0.7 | 2.42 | 2.43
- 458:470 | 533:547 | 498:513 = 1.9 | 2.46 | 1.85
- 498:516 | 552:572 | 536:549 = 1.4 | 1.72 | 2.42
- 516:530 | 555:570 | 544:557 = -0.9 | 1.23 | 2.42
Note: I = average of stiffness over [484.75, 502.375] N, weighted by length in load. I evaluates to 2.45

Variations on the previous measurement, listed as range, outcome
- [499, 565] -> 1.8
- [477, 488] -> 2.49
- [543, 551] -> 2.08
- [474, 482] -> 2.49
